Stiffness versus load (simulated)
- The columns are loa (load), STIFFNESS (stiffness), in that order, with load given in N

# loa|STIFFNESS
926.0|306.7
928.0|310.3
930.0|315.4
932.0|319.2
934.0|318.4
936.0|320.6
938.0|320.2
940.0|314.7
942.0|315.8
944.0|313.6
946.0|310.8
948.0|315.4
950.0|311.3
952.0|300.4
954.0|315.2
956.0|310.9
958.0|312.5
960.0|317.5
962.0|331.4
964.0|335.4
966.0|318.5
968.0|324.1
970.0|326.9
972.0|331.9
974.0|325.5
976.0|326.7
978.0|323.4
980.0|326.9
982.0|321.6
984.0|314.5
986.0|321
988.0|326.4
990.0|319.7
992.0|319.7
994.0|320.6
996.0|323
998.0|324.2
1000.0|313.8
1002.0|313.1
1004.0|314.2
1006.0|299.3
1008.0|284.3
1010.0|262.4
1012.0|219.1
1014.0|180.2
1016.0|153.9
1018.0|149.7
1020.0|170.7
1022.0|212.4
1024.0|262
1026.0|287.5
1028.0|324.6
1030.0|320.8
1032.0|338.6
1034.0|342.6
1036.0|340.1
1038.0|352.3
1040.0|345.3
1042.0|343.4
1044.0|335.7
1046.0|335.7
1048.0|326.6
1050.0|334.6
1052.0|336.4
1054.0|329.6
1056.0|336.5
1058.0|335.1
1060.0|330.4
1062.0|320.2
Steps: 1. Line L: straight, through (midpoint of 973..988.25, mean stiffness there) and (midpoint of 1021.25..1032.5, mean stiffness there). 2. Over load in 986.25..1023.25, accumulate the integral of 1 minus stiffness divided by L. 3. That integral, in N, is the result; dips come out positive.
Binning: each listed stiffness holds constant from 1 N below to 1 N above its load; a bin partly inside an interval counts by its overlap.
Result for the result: 4.75 N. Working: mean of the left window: 323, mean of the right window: 291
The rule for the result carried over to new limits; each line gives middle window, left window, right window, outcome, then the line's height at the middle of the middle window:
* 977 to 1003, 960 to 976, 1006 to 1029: -3.39 N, 284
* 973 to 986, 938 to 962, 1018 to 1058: -0.42 N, 313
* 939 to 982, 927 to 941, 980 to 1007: -0.28 N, 317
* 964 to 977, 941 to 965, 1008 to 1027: -1.71 N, 288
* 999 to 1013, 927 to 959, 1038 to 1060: 1.74 N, 327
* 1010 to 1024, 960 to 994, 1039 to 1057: 5.85 N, 331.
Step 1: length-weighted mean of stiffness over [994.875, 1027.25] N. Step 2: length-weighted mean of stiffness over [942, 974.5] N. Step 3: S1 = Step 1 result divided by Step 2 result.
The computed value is 0.80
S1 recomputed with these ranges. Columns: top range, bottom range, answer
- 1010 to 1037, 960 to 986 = 0.78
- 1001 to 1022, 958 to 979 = 0.72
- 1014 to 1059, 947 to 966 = 0.94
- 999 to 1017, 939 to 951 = 0.83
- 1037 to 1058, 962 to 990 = 1.04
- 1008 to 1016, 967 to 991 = 0.68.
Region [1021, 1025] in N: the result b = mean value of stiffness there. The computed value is 237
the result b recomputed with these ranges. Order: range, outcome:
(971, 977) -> 328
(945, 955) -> 311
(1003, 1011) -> 290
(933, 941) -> 318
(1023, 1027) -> 275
